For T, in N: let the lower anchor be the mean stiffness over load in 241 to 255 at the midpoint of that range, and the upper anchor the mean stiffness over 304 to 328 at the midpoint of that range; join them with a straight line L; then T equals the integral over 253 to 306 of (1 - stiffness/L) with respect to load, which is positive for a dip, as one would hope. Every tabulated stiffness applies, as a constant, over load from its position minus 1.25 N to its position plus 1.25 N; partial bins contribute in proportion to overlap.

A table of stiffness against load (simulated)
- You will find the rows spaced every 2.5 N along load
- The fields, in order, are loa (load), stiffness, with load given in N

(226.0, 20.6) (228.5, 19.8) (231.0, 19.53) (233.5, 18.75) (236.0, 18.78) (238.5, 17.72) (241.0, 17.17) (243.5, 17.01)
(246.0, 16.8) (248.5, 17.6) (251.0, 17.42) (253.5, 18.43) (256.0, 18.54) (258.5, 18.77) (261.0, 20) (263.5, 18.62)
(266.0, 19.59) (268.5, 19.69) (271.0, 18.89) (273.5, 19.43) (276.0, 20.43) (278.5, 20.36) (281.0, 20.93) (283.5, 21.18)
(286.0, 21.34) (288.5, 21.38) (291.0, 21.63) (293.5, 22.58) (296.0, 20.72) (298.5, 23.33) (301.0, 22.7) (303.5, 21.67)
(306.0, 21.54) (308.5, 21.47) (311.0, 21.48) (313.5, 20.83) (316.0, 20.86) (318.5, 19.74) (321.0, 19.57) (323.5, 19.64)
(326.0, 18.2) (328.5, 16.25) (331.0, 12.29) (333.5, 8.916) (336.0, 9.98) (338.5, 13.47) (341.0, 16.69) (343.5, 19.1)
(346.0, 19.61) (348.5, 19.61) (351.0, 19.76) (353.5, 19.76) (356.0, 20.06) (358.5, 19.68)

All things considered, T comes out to -4.98 N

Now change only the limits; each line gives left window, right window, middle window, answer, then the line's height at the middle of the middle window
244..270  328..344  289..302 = -4.9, 16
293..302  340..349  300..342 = 5.5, 20.5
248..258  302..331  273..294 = -2.4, 18.9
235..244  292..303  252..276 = 0.6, 19.6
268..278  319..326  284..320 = -3.7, 19.5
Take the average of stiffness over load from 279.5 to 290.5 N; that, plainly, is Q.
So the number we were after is 21.2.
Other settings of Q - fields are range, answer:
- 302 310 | 21.6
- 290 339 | 18.9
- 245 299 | 19.9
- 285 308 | 21.9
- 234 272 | 18.3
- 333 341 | 11.9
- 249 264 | 18.6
